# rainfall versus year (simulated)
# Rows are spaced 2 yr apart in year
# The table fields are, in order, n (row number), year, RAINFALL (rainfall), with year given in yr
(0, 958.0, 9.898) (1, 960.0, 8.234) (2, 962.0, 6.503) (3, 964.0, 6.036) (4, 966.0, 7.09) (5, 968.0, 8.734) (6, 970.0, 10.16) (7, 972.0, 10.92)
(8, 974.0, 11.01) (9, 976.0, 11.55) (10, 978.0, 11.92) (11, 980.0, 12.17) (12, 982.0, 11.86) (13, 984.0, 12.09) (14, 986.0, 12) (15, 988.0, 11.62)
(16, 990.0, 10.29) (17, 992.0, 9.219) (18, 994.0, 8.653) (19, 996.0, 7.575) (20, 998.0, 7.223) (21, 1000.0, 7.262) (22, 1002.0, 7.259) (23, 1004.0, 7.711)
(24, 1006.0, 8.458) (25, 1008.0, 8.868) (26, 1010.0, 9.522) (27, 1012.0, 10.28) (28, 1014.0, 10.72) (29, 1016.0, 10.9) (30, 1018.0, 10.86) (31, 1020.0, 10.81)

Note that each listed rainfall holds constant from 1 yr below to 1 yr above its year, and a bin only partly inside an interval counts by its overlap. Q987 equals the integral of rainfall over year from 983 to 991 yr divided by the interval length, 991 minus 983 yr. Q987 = 11.5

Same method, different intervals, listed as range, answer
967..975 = 10.2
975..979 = 11.7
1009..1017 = 10.4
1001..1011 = 8.36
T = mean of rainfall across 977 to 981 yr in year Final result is 12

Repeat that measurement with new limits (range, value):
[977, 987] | 12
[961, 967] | 6.54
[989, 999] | 8.59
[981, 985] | 12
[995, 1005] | 7.41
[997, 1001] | 7.24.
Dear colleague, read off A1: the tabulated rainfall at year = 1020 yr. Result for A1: 10.81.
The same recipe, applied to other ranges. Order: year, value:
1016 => 10.9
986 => 12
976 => 11.55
